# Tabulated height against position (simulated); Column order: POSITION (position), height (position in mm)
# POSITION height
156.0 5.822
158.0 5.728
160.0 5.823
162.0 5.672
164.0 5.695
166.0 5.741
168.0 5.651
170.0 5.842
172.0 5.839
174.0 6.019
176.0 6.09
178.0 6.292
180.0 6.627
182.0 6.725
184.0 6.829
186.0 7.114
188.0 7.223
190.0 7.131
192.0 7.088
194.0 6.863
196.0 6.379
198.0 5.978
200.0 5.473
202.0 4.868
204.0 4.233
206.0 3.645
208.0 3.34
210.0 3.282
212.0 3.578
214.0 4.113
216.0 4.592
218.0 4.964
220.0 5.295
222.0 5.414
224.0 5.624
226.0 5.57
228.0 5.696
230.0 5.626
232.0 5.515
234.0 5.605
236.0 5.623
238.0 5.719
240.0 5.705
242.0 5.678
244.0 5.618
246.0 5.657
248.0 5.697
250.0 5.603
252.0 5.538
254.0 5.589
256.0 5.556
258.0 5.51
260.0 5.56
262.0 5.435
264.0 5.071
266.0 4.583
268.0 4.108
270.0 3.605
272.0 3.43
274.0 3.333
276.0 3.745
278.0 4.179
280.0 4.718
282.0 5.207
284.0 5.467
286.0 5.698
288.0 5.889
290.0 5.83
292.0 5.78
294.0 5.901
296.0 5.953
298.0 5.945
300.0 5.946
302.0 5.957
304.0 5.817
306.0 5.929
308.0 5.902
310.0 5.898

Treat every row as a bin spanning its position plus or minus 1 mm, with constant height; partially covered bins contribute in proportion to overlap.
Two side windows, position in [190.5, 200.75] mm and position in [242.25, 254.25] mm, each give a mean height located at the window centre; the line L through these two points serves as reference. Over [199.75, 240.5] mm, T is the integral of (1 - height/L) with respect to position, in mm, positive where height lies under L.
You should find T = 7.5 mm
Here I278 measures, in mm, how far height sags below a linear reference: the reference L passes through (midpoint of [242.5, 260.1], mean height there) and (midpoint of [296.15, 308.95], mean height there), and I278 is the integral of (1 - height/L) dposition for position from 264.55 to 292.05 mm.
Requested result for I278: 5.3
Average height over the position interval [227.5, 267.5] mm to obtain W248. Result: 5.51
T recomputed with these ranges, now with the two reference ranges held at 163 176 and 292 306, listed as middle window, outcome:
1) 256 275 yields 4.2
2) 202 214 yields 4.3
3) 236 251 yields 0.5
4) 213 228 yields 1.9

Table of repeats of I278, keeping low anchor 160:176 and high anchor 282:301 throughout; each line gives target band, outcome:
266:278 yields 4.2 mm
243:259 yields 0.5 mm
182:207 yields -1.3 mm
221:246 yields 0.8 mm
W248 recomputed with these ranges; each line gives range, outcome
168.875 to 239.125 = 5.59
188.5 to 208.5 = 5.6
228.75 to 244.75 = 5.64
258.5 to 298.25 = 4.96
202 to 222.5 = 4.25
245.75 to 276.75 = 4.87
